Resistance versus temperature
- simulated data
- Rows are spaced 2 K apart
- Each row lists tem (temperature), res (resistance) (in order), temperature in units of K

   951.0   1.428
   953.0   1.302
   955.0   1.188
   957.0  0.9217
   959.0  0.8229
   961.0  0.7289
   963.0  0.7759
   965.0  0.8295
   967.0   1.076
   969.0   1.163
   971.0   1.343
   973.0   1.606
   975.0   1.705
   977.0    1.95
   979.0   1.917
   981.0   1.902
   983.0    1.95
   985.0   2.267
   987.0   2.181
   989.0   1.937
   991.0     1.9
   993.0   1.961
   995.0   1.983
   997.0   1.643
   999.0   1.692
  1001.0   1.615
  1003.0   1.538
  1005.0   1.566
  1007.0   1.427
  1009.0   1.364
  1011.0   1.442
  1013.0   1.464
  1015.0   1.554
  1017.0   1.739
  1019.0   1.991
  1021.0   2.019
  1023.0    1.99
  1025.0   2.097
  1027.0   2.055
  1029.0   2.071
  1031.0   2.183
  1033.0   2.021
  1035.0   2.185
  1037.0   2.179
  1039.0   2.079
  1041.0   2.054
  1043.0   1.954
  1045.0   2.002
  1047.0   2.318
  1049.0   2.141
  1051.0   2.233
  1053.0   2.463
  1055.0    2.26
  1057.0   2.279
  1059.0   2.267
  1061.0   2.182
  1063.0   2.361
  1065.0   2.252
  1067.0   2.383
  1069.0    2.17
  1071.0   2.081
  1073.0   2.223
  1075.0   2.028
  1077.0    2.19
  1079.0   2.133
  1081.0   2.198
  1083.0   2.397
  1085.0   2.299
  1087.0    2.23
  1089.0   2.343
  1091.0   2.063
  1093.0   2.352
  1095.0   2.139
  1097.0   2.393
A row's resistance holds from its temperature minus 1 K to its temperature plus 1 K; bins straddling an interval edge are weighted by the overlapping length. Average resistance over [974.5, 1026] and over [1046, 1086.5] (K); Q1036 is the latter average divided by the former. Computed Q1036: 1.2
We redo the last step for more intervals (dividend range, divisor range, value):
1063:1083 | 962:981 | 1.57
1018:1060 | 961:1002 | 1.30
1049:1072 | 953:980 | 1.83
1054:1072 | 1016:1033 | 1.11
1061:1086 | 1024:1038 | 1.05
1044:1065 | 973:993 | 1.15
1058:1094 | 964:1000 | 1.29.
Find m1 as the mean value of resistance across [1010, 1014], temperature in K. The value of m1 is 1.45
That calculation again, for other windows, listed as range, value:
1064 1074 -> 2.22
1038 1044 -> 2.03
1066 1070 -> 2.28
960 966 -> 0.778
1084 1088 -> 2.26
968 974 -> 1.37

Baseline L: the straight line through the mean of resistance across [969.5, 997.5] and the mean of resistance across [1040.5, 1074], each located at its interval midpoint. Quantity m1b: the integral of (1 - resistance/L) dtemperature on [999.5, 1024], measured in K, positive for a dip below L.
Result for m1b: 4.4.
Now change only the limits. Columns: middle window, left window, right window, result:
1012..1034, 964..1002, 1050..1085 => 0.48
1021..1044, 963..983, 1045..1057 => -0.03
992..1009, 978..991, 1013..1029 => 2.66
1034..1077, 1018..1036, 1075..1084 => -1.03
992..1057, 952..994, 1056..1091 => -1.45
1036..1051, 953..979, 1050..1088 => -0.94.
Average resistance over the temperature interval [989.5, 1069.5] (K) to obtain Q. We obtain 1.98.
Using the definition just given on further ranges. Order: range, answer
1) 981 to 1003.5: 1.89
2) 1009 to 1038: 1.91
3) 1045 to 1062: 2.25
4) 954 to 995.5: 1.52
